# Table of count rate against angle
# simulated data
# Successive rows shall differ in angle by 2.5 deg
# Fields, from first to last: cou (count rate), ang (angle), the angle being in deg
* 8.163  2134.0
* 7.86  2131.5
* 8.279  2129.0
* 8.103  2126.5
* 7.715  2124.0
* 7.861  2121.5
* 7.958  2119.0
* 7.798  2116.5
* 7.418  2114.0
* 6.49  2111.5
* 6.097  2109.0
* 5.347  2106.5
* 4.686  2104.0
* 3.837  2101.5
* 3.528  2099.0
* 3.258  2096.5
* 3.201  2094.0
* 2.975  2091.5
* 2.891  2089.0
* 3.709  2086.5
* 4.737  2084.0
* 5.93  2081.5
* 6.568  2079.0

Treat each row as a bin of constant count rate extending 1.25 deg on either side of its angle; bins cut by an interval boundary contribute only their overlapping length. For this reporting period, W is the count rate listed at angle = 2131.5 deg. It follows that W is 7.86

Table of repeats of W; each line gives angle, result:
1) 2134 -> 8.163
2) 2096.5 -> 3.258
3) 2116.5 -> 7.798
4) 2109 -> 6.097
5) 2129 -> 8.279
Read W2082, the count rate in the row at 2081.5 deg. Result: 5.93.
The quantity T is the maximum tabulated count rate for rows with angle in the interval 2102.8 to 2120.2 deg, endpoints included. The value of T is 7.958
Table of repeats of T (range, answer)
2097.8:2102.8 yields 3.837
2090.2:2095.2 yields 3.201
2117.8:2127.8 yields 8.103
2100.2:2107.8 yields 5.347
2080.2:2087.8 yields 5.93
